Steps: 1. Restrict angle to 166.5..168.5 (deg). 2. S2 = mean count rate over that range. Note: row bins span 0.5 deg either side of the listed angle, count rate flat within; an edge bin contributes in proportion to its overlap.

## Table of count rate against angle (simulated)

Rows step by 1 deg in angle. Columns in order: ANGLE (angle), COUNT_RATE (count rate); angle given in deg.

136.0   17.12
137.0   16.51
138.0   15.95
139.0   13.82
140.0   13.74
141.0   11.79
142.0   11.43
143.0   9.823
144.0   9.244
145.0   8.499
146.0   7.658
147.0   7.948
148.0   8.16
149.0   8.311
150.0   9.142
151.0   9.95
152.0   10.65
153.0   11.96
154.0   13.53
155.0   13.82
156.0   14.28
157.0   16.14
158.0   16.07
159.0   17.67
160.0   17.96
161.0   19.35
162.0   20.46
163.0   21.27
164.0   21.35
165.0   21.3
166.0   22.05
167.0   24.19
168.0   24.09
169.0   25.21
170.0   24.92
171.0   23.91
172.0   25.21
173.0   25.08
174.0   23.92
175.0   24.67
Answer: 24.1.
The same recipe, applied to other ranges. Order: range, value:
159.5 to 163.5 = 19.8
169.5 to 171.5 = 24.4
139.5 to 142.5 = 12.3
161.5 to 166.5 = 21.3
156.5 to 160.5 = 17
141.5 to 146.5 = 9.33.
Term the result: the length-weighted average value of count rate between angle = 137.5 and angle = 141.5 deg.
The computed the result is 13.8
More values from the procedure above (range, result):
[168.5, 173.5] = 24.9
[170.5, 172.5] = 24.6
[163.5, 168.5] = 22.6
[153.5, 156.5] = 13.9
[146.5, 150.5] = 8.39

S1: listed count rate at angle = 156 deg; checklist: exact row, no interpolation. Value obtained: 14.28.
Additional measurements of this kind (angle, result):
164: 21.35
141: 11.79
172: 25.21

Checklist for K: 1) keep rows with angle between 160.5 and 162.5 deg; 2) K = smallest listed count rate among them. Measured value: 19.35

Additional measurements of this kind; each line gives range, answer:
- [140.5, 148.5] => 7.658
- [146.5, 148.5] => 7.948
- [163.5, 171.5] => 21.3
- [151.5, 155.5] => 10.65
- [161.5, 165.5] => 20.46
